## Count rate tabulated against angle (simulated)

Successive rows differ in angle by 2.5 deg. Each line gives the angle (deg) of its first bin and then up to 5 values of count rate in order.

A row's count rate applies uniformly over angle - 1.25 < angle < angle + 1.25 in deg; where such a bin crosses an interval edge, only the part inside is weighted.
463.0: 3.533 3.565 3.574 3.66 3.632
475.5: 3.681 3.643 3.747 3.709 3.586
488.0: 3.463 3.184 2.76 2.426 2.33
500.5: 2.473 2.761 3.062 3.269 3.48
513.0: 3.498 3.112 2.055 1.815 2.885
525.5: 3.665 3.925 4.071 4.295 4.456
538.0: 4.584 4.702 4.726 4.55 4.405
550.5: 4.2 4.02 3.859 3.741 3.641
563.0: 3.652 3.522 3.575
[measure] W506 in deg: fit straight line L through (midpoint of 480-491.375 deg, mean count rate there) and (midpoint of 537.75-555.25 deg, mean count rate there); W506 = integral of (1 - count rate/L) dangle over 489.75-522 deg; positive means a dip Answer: 8.8 deg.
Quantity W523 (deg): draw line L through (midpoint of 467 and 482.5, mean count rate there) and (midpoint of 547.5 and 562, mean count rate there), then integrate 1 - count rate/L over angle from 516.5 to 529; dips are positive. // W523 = 3.21 deg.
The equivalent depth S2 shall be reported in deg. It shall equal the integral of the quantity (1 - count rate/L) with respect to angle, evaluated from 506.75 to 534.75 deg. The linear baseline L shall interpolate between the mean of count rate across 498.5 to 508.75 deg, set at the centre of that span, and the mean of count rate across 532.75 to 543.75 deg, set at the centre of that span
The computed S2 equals 2.9 deg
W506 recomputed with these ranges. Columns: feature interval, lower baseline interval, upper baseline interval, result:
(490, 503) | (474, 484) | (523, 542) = 4.2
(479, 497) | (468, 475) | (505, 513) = 1.3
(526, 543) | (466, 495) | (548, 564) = -2.5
